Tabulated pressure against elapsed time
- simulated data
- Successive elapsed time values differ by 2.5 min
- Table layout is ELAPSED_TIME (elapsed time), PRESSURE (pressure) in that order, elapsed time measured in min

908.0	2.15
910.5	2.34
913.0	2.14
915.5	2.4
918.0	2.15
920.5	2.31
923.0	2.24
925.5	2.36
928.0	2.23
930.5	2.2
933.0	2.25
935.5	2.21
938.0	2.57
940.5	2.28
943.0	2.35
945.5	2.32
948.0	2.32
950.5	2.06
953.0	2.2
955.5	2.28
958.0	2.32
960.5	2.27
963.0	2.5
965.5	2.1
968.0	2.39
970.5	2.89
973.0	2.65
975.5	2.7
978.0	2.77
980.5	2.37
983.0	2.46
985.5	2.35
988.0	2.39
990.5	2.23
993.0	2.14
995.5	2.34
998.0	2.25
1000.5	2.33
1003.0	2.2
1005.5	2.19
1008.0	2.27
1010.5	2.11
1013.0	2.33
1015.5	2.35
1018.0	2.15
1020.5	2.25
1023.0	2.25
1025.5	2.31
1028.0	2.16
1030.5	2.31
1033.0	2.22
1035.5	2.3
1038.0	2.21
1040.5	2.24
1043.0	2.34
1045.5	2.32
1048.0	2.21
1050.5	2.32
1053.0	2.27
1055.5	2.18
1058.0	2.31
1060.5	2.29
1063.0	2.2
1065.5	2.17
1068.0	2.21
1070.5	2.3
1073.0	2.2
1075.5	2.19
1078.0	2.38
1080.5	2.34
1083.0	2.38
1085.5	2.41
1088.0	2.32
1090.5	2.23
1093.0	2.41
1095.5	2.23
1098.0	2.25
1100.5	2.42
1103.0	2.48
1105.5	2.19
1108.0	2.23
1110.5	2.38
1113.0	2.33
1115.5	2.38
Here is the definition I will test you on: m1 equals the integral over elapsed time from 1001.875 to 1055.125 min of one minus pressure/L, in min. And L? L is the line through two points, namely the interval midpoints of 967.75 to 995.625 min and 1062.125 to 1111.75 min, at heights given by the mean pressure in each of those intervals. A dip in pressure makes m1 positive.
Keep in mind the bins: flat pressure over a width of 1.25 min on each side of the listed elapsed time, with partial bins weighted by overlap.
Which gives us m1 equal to 3.3 min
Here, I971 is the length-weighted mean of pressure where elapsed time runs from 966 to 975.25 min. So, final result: 2.61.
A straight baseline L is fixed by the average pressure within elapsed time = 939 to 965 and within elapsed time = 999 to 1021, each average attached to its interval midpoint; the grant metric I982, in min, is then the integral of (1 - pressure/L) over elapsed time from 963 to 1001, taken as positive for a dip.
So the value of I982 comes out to -2.8 min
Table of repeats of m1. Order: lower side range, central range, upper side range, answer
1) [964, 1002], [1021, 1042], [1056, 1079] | 0.64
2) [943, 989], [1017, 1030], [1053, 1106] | 0.65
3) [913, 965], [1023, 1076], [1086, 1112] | 1.28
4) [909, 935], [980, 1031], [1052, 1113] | 0.10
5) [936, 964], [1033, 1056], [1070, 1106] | 0.50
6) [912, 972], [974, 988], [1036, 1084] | -1.38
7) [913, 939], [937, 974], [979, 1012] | -1.31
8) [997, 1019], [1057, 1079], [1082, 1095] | 0.66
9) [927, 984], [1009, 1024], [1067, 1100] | 0.64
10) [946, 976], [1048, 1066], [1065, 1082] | 0.23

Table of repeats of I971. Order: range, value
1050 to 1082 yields 2.26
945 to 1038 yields 2.32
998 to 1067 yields 2.25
